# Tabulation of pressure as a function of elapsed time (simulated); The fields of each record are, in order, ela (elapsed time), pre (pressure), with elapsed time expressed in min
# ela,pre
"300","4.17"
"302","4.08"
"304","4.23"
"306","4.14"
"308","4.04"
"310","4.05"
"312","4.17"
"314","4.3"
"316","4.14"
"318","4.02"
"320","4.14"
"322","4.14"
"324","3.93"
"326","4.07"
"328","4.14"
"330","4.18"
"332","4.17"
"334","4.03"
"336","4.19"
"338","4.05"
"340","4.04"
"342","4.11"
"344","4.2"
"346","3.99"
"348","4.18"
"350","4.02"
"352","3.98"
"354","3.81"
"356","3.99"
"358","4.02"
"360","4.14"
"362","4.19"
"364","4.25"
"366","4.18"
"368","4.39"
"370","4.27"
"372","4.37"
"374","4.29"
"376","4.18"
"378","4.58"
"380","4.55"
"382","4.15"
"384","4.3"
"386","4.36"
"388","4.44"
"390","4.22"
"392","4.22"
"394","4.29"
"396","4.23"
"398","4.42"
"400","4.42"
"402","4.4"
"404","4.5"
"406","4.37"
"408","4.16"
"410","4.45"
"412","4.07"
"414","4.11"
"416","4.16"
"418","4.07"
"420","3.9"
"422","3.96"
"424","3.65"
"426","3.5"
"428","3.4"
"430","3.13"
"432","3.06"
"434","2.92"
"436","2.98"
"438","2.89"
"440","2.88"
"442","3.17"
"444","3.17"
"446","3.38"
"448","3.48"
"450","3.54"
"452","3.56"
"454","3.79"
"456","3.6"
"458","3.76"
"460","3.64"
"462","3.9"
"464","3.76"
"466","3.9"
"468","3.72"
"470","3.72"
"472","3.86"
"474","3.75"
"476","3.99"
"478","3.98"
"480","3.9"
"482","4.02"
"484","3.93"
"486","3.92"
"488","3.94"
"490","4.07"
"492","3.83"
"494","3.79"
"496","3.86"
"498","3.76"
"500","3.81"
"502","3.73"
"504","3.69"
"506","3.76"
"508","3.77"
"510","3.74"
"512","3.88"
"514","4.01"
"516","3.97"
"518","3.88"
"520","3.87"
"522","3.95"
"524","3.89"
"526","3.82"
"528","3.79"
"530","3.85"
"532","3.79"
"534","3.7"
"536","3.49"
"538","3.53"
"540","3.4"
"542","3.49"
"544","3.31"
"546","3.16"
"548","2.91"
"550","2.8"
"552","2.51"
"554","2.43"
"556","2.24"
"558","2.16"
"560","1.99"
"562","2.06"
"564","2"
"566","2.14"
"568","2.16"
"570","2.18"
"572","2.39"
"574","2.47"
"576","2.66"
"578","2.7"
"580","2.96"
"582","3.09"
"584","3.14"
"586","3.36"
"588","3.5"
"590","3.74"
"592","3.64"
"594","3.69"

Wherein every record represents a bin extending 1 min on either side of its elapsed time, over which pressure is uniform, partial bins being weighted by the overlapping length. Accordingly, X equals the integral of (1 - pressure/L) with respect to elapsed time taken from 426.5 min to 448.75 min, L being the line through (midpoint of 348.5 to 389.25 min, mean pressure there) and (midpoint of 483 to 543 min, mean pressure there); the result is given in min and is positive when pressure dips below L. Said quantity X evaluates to 4.9 min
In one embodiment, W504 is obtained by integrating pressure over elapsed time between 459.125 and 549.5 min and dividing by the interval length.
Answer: 3.76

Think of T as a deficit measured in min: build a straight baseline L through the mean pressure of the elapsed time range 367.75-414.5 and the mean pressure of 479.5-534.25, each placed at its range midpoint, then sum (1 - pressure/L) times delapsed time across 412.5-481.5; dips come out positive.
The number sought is 8.3 min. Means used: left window 4.32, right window 3.86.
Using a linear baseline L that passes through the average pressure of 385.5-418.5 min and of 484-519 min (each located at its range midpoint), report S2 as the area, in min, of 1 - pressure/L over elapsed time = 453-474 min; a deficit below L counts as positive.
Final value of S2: 1.32 min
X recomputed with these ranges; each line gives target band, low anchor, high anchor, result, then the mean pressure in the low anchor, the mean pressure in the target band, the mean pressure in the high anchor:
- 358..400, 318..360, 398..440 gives -3.89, 4.07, 4.3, 3.8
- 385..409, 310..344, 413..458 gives -4.12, 4.11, 4.34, 3.47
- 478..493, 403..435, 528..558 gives -2.01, 3.84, 3.95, 3.17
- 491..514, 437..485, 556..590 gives -3.88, 3.64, 3.79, 2.59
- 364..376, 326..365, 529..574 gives -1.07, 4.09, 4.29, 2.8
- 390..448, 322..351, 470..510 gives 2.71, 4.09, 3.78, 3.85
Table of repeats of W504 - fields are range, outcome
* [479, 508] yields 3.85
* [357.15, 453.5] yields 3.94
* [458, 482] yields 3.83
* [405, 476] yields 3.64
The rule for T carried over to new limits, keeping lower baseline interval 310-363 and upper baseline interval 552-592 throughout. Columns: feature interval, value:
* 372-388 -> -2.2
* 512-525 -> -4.3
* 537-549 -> -2.1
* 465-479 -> -2.6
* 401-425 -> -3.6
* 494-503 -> -2.1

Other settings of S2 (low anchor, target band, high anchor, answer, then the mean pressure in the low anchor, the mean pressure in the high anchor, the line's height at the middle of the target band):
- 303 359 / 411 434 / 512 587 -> -0.2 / 4.09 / 3.07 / 3.66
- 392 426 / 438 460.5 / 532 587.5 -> 2.2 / 4.18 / 2.78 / 3.81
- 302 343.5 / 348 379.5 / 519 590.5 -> -2.1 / 4.11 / 3.01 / 3.92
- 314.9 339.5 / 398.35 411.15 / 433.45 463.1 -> -2.6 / 4.1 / 3.39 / 3.64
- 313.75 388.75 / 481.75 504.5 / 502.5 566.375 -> -2.4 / 4.17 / 3.3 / 3.49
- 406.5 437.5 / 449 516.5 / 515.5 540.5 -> -1.4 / 3.7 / 3.77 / 3.74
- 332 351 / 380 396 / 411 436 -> -1.9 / 4.09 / 3.63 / 3.83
